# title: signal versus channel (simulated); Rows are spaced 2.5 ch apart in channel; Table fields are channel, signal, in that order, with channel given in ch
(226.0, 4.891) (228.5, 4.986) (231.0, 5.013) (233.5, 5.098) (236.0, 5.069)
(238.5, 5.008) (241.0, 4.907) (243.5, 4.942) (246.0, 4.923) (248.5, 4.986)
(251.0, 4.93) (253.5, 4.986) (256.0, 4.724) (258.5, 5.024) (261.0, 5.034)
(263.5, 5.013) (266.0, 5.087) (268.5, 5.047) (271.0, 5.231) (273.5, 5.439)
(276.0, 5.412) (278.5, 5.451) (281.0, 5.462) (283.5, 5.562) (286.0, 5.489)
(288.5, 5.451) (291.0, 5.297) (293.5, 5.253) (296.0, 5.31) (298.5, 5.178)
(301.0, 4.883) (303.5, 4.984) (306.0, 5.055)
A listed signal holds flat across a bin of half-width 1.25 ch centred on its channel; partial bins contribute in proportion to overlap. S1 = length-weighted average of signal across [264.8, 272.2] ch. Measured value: 5.12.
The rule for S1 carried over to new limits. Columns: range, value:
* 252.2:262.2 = 4.94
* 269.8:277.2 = 5.36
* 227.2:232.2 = 5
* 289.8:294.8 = 5.28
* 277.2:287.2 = 5.49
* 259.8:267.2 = 5.04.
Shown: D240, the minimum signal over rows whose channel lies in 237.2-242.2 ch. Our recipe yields 4.907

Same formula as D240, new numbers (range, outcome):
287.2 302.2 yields 4.883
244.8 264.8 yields 4.724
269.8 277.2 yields 5.231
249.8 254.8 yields 4.93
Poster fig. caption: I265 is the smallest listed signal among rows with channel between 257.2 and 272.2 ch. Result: 5.013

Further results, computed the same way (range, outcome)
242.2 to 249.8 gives 4.923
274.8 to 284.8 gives 5.412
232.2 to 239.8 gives 5.008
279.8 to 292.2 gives 5.297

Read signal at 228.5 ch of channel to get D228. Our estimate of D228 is 4.986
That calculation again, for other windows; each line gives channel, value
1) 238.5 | 5.008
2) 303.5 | 4.984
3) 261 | 5.034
